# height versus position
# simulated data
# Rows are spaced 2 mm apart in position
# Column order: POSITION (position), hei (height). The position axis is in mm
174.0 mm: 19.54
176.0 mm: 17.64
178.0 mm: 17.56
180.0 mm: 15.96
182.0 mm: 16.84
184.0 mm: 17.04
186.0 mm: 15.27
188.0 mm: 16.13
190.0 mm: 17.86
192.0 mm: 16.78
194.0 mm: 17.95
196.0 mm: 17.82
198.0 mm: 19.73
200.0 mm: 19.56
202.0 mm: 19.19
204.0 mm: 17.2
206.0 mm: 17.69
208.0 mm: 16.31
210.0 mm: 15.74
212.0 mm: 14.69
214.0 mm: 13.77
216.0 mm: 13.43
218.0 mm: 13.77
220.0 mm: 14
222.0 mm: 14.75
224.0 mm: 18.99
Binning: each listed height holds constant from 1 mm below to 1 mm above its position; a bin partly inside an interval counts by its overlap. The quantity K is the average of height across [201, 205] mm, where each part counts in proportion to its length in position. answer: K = 18.2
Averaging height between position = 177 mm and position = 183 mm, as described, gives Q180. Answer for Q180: 16.8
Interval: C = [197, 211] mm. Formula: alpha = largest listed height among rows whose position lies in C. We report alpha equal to 19.73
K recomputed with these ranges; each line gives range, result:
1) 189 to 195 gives 17.5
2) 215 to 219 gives 13.6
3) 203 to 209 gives 17.1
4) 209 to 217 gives 14.4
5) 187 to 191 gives 17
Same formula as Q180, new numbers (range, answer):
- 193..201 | 18.8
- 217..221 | 13.9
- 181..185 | 16.9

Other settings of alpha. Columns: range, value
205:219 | 17.69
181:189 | 17.04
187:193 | 17.86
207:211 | 16.31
